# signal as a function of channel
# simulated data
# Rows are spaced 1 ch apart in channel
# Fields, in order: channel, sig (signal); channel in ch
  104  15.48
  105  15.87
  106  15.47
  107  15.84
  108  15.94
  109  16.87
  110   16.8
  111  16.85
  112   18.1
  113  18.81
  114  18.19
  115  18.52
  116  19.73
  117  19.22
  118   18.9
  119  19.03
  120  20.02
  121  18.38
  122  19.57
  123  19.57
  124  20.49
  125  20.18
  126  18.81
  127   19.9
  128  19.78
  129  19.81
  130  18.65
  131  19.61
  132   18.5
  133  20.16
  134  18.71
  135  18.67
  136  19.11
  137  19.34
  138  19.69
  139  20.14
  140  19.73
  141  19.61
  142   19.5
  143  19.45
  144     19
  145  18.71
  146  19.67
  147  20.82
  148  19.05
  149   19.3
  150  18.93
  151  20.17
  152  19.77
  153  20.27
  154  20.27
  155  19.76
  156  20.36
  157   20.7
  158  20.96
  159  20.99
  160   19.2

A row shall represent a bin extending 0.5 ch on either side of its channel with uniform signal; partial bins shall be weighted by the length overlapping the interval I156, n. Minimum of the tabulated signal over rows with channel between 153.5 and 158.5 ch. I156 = 19.76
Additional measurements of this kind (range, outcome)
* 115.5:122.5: 18.38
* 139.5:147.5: 18.71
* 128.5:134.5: 18.5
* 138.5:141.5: 19.61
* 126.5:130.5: 18.65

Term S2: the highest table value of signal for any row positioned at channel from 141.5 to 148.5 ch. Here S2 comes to 20.82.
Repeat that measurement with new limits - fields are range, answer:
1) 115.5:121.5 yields 20.02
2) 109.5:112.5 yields 18.1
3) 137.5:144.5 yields 20.14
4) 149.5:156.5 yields 20.36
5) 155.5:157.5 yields 20.7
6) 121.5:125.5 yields 20.49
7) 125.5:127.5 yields 19.9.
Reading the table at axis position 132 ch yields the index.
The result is 18.5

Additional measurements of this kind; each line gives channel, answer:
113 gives 18.81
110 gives 16.8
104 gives 15.48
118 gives 18.9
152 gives 19.77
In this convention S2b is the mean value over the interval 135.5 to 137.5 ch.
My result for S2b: 19.2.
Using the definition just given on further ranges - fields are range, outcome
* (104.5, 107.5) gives 15.7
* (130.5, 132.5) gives 19.1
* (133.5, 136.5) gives 18.8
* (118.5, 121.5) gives 19.1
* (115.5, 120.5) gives 19.4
